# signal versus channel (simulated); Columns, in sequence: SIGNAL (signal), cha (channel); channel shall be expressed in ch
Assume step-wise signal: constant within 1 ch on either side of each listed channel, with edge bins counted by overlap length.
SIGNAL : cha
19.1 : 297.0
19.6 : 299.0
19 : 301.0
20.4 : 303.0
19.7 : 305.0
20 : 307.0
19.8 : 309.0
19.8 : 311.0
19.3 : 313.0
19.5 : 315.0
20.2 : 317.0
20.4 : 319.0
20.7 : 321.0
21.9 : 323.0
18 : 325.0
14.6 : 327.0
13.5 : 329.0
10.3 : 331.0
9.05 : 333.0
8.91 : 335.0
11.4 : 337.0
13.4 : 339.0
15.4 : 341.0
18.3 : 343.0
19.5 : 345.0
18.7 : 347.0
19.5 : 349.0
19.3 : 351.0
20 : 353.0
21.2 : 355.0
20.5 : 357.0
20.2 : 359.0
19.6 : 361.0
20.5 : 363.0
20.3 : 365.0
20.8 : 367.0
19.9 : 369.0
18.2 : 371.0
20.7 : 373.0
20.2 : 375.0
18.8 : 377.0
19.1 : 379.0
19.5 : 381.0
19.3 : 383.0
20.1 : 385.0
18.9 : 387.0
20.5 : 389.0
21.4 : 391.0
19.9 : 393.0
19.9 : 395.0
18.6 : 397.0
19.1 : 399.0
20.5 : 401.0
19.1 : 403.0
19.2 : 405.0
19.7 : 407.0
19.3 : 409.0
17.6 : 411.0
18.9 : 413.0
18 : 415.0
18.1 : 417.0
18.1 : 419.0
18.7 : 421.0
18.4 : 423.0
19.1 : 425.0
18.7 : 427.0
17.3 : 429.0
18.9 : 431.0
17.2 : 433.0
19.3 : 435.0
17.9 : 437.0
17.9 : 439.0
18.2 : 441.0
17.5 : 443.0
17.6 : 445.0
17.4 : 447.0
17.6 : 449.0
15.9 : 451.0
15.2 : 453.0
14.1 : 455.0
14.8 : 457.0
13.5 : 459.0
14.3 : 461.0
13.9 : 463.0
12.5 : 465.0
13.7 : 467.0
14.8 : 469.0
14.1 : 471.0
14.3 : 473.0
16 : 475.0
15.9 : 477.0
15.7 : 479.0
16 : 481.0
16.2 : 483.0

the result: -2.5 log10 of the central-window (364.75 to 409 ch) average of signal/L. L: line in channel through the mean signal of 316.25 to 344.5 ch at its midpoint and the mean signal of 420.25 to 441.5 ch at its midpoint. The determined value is -0.16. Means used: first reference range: 15.5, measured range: 19.7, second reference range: 18.3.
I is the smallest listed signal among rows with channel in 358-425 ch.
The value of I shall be 17.6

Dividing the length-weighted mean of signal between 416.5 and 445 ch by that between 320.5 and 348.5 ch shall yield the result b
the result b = 1.2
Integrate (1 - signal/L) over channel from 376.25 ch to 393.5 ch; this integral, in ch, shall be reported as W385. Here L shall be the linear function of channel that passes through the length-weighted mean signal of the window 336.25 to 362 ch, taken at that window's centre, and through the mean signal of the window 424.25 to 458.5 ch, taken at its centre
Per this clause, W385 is -1.8 ch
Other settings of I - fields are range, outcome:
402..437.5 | 17.2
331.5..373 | 8.91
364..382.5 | 18.2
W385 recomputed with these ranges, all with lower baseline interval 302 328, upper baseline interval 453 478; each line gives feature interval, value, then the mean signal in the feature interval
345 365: -1.9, 19.9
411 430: -2.9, 18.3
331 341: 4.1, 11.1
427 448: -3.6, 18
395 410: -2.6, 19.4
